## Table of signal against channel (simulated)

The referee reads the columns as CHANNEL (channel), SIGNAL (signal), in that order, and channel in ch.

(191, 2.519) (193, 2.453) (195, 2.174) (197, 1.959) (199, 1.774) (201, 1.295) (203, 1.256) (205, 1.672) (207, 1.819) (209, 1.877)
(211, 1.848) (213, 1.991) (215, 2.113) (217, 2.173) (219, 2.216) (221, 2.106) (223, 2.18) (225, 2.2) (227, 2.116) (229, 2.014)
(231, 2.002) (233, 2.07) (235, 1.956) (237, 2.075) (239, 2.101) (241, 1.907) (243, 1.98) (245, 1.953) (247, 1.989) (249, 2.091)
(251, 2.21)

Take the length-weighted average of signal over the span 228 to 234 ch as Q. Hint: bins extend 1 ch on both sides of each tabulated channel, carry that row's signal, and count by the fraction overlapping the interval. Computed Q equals 2.03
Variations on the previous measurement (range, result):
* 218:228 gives 2.16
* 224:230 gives 2.11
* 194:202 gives 1.8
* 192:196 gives 2.31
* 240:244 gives 1.94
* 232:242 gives 2.02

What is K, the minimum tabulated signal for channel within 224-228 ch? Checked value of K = 2.116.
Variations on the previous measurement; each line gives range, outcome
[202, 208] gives 1.256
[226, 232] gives 2.002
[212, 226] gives 1.991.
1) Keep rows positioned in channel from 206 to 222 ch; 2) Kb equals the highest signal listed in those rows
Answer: 2.216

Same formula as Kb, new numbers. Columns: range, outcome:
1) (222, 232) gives 2.2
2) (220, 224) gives 2.18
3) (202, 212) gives 1.877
